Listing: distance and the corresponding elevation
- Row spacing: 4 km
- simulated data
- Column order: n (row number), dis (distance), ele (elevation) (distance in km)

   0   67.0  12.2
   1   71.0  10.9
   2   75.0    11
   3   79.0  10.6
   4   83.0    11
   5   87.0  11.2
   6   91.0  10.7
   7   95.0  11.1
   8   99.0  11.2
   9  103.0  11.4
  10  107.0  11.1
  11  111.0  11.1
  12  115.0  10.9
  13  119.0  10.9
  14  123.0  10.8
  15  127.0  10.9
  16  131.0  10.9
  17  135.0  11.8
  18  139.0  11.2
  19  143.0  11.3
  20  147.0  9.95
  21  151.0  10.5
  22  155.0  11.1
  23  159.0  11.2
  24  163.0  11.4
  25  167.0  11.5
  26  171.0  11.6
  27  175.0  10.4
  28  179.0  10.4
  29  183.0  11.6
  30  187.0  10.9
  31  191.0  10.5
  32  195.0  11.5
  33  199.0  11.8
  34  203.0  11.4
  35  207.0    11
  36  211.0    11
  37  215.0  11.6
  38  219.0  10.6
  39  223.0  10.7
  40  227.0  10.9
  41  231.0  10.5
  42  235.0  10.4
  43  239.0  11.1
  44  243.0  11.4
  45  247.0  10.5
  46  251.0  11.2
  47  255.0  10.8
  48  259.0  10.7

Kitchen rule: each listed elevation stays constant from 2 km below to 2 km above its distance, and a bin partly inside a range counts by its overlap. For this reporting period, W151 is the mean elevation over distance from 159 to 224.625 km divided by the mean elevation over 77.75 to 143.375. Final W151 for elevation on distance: 1.0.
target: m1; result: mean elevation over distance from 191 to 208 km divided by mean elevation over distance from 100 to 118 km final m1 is 1.02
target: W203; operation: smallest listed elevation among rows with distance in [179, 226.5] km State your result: 10.4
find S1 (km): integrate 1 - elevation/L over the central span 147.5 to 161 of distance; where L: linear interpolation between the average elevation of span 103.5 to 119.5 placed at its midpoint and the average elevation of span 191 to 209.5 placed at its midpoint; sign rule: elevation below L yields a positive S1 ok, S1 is 0.4 km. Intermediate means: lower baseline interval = 11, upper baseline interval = 11.3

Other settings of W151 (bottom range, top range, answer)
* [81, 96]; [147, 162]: 0.99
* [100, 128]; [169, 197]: 1.00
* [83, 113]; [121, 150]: 0.99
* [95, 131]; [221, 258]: 0.98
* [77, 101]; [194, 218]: 1.03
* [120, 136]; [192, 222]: 1.02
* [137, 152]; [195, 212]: 1.05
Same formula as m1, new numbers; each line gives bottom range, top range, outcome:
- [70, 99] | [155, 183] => 1.02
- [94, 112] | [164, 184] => 0.99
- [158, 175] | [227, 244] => 0.96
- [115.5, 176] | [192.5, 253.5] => 1.00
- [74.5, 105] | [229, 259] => 0.98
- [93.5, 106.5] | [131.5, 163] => 0.98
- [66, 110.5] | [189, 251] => 0.99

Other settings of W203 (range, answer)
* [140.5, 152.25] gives 9.95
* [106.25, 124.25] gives 10.8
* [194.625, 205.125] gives 11.4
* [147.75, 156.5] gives 10.5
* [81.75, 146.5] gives 10.7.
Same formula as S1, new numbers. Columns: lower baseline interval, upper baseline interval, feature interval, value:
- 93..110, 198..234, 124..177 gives 0.3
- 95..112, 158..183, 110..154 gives 0.9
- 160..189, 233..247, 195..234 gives -0.3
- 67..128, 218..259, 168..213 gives -0.9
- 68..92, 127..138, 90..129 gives 0.4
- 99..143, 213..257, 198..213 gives -0.4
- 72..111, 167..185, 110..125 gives 0.2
